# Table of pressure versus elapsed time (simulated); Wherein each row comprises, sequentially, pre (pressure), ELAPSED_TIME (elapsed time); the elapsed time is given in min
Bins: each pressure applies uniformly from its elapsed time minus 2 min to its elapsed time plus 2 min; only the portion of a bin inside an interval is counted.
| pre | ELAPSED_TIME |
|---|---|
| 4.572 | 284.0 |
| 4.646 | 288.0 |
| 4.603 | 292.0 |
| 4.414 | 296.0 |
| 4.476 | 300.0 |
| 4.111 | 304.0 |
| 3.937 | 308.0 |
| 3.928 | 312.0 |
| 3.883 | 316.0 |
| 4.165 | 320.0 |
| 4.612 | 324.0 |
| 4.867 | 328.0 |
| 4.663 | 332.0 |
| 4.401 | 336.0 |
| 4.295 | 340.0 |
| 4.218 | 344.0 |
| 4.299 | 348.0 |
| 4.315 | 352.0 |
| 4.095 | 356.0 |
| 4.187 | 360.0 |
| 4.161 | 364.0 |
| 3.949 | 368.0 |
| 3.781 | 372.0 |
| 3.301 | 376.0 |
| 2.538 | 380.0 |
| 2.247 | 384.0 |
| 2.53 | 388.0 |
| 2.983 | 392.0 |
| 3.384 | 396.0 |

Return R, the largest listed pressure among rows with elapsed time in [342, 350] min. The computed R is 4.299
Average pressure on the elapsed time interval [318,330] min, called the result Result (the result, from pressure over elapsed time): 4.55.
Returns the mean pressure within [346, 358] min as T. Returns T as 4.24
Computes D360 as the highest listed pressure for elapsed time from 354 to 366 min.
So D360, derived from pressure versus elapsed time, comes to 4.187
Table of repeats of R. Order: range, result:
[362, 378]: 4.161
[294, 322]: 4.476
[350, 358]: 4.315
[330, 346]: 4.663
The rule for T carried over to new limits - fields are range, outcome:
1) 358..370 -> 4.1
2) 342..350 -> 4.26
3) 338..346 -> 4.26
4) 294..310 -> 4.23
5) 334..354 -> 4.31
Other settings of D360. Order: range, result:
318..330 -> 4.867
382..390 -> 2.53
